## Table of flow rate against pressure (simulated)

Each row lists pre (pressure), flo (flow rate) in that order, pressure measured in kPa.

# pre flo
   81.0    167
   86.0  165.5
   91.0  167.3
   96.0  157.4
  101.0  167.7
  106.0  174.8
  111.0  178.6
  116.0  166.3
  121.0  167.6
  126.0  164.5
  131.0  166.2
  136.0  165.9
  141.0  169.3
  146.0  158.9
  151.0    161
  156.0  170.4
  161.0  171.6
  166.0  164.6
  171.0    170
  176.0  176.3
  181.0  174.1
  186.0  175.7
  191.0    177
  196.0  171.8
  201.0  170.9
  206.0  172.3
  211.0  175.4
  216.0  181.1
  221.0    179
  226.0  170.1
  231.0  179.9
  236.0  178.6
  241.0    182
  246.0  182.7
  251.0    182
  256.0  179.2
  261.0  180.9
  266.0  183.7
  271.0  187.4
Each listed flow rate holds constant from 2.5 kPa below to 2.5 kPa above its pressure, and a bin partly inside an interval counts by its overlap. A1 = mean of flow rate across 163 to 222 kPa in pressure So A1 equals 174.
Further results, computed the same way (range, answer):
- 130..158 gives 165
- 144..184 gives 169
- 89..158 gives 167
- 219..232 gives 176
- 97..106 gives 168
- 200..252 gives 178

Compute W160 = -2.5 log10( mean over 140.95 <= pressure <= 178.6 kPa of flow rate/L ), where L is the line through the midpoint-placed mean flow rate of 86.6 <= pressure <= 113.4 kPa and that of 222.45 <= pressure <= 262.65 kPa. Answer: 0.04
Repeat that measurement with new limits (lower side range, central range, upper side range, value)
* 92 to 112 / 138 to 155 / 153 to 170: 0.032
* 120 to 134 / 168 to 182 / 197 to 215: -0.016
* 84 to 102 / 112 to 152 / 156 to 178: 0.012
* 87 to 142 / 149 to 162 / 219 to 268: 0.026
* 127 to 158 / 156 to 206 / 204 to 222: -0.005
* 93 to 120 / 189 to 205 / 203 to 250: 0.017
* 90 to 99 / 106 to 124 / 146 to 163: -0.051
